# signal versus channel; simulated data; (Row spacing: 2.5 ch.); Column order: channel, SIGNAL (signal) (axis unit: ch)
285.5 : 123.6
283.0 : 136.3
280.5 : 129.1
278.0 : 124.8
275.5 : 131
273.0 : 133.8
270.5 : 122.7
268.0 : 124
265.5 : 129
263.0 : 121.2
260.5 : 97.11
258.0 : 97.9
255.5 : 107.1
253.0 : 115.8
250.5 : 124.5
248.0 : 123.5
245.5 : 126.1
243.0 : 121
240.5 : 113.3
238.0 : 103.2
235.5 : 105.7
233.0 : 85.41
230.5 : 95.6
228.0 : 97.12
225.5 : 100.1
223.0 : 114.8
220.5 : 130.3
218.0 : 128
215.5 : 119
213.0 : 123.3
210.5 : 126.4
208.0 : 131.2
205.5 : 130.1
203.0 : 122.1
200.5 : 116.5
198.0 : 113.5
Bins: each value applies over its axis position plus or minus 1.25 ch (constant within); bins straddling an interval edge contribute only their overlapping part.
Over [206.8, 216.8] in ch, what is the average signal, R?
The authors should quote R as 125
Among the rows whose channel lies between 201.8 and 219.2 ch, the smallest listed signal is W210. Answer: 119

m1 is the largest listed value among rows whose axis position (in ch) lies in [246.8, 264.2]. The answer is 124.5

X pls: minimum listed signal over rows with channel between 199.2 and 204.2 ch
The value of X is 116.5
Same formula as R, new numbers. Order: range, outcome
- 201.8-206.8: 126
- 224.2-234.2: 94.7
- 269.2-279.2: 128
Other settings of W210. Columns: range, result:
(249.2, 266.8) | 97.11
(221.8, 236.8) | 85.41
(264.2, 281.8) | 122.7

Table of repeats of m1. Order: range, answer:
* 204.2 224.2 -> 131.2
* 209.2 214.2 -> 126.4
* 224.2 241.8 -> 113.3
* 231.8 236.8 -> 105.7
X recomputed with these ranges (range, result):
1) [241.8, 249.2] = 121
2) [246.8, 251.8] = 123.5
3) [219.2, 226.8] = 100.1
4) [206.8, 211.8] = 126.4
